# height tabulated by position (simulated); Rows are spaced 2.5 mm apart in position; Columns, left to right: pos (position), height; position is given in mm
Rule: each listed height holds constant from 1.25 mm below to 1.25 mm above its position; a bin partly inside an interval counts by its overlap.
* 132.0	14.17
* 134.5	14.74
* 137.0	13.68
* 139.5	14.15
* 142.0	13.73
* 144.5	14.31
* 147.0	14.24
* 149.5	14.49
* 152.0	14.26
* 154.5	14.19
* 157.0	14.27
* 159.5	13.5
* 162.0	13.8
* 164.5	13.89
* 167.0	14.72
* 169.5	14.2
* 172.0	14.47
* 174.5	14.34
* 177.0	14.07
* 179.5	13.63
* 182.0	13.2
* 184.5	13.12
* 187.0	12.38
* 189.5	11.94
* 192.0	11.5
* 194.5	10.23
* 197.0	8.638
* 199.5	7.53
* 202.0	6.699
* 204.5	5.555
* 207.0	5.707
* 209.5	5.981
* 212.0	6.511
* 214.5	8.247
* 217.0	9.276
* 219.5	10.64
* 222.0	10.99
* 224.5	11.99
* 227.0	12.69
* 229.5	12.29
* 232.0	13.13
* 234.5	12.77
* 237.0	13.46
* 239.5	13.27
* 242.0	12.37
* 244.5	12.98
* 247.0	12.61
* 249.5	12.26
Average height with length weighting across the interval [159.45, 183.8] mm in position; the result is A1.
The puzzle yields 14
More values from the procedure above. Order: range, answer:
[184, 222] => 8.92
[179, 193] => 12.6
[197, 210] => 6.54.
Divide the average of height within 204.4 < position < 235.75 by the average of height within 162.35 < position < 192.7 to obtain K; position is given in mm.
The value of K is 0.73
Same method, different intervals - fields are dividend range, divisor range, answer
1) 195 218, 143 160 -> 0.51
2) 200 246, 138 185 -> 0.73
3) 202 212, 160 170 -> 0.42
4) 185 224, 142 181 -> 0.63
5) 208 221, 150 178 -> 0.57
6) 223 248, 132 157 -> 0.90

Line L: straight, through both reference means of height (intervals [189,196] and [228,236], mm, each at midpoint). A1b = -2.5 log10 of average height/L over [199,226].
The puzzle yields 0.42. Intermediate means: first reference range 11.1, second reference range 12.8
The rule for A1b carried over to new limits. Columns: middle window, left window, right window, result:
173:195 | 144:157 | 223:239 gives 0.07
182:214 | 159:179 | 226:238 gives 0.45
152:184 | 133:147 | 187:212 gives -0.23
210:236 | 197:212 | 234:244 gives -0.07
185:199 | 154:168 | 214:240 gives 0.19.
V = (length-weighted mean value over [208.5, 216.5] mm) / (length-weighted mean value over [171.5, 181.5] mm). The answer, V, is 0.5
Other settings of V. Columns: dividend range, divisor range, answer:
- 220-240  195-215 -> 1.80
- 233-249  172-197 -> 1.02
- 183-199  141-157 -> 0.78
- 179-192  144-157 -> 0.89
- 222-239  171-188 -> 0.93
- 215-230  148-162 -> 0.79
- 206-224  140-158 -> 0.59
